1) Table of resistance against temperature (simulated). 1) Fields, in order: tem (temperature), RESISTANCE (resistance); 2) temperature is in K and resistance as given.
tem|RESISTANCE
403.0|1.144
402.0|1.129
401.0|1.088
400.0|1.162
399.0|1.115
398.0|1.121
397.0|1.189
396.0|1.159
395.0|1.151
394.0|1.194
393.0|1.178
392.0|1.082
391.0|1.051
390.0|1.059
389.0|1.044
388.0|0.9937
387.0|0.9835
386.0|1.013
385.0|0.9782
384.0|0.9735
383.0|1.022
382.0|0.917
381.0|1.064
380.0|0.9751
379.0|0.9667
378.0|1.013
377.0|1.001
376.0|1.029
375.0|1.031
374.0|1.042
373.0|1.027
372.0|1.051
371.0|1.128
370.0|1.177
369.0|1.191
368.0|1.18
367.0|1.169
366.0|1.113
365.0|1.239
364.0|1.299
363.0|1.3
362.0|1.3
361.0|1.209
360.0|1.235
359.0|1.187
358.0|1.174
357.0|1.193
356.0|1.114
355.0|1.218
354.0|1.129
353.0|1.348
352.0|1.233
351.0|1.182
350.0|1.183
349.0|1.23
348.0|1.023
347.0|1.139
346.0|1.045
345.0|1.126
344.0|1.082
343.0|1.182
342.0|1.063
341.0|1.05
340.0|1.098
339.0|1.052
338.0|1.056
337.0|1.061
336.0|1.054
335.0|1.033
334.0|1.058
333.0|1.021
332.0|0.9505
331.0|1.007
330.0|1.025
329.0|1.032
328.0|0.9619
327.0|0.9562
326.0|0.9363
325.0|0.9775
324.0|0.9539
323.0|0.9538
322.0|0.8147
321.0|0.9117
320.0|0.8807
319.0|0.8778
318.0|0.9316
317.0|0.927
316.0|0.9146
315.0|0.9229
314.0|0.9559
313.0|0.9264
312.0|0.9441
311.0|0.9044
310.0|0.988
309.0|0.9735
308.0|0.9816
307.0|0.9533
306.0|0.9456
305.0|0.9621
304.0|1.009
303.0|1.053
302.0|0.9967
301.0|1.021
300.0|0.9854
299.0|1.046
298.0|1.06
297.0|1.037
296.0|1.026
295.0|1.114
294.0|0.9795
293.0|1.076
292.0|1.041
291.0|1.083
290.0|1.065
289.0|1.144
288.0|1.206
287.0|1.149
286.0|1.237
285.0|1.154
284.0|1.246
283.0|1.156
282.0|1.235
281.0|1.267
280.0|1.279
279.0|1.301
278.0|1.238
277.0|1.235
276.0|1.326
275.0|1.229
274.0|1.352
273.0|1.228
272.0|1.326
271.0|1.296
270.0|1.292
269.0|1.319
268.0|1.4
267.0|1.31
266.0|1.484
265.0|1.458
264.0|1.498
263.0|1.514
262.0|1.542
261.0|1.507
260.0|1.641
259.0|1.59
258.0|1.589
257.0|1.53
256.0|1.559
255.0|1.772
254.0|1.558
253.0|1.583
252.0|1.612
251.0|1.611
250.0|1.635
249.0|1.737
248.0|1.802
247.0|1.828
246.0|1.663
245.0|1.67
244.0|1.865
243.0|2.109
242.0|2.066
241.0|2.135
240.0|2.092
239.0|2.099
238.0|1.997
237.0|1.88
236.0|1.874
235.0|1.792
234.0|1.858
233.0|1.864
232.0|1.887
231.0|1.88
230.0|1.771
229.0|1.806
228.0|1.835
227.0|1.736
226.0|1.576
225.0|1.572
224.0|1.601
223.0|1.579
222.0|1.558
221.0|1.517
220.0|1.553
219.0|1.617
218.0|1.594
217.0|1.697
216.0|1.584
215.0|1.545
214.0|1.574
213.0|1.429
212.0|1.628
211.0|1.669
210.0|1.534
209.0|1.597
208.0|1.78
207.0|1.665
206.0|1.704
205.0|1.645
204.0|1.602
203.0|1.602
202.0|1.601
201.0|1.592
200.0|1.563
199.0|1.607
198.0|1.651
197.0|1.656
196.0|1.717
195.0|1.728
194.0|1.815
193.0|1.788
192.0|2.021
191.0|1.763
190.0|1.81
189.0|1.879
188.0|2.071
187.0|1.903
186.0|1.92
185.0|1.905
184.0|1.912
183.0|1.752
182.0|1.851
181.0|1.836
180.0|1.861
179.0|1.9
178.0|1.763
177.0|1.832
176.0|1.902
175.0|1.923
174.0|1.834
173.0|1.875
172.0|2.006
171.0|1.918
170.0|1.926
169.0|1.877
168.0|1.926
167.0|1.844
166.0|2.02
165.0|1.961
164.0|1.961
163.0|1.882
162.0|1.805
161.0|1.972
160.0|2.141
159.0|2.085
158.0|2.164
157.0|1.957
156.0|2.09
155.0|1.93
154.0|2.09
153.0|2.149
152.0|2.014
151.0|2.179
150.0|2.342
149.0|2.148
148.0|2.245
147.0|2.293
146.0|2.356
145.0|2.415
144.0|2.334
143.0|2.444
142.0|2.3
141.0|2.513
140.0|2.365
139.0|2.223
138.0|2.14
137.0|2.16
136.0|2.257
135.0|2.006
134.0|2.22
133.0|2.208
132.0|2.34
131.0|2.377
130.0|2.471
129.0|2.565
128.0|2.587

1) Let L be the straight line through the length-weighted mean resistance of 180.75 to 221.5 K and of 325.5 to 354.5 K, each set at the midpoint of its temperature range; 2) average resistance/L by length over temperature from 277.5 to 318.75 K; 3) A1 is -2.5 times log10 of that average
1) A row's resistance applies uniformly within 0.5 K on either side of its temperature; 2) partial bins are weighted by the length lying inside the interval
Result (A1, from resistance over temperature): 0.199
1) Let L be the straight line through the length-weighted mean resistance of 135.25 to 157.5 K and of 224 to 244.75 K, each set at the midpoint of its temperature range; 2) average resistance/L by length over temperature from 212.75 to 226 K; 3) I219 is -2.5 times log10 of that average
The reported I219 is 0.22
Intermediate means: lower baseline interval 2.22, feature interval 1.57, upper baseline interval 1.88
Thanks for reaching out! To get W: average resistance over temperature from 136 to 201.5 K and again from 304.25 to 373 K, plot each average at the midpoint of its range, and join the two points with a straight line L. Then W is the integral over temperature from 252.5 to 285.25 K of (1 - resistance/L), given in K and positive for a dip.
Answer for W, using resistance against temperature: 1.1 K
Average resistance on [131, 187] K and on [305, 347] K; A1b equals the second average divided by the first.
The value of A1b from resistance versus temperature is 0.5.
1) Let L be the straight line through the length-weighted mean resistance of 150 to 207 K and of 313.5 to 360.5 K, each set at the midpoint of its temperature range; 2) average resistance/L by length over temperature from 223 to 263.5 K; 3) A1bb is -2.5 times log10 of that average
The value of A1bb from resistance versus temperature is -0.14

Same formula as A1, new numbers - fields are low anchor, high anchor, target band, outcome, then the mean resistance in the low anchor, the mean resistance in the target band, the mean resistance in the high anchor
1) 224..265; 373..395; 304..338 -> 0.37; 1.75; 0.963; 1.03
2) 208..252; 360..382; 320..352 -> 0.22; 1.74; 1.04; 1.12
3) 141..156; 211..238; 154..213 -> 0.09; 2.24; 1.83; 1.69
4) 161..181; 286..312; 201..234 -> -0.05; 1.9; 1.65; 1.03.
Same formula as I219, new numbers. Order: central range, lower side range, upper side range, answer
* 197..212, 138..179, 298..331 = 0.073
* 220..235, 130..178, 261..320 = -0.086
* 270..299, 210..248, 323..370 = 0.226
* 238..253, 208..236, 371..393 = -0.174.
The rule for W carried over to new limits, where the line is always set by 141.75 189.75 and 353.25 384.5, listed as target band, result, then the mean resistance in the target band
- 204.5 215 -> 1.2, 1.62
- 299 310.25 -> 3.3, 0.991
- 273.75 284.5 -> 1.8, 1.26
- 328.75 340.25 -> 2.1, 1.04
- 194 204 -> 1.2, 1.64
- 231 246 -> -2.1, 1.93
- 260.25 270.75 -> 0.9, 1.43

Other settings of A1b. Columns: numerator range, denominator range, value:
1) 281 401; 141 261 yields 0.58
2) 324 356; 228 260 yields 0.60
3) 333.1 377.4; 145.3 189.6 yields 0.57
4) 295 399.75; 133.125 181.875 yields 0.51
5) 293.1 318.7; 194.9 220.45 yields 0.61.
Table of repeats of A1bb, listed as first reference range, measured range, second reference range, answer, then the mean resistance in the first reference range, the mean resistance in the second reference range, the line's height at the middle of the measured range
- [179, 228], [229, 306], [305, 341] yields -0.096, 1.7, 0.971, 1.31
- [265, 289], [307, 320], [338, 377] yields 0.285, 1.27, 1.15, 1.22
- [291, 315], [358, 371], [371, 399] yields -0.168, 0.999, 1.05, 1.04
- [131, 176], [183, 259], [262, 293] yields -0.060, 2.11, 1.27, 1.65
